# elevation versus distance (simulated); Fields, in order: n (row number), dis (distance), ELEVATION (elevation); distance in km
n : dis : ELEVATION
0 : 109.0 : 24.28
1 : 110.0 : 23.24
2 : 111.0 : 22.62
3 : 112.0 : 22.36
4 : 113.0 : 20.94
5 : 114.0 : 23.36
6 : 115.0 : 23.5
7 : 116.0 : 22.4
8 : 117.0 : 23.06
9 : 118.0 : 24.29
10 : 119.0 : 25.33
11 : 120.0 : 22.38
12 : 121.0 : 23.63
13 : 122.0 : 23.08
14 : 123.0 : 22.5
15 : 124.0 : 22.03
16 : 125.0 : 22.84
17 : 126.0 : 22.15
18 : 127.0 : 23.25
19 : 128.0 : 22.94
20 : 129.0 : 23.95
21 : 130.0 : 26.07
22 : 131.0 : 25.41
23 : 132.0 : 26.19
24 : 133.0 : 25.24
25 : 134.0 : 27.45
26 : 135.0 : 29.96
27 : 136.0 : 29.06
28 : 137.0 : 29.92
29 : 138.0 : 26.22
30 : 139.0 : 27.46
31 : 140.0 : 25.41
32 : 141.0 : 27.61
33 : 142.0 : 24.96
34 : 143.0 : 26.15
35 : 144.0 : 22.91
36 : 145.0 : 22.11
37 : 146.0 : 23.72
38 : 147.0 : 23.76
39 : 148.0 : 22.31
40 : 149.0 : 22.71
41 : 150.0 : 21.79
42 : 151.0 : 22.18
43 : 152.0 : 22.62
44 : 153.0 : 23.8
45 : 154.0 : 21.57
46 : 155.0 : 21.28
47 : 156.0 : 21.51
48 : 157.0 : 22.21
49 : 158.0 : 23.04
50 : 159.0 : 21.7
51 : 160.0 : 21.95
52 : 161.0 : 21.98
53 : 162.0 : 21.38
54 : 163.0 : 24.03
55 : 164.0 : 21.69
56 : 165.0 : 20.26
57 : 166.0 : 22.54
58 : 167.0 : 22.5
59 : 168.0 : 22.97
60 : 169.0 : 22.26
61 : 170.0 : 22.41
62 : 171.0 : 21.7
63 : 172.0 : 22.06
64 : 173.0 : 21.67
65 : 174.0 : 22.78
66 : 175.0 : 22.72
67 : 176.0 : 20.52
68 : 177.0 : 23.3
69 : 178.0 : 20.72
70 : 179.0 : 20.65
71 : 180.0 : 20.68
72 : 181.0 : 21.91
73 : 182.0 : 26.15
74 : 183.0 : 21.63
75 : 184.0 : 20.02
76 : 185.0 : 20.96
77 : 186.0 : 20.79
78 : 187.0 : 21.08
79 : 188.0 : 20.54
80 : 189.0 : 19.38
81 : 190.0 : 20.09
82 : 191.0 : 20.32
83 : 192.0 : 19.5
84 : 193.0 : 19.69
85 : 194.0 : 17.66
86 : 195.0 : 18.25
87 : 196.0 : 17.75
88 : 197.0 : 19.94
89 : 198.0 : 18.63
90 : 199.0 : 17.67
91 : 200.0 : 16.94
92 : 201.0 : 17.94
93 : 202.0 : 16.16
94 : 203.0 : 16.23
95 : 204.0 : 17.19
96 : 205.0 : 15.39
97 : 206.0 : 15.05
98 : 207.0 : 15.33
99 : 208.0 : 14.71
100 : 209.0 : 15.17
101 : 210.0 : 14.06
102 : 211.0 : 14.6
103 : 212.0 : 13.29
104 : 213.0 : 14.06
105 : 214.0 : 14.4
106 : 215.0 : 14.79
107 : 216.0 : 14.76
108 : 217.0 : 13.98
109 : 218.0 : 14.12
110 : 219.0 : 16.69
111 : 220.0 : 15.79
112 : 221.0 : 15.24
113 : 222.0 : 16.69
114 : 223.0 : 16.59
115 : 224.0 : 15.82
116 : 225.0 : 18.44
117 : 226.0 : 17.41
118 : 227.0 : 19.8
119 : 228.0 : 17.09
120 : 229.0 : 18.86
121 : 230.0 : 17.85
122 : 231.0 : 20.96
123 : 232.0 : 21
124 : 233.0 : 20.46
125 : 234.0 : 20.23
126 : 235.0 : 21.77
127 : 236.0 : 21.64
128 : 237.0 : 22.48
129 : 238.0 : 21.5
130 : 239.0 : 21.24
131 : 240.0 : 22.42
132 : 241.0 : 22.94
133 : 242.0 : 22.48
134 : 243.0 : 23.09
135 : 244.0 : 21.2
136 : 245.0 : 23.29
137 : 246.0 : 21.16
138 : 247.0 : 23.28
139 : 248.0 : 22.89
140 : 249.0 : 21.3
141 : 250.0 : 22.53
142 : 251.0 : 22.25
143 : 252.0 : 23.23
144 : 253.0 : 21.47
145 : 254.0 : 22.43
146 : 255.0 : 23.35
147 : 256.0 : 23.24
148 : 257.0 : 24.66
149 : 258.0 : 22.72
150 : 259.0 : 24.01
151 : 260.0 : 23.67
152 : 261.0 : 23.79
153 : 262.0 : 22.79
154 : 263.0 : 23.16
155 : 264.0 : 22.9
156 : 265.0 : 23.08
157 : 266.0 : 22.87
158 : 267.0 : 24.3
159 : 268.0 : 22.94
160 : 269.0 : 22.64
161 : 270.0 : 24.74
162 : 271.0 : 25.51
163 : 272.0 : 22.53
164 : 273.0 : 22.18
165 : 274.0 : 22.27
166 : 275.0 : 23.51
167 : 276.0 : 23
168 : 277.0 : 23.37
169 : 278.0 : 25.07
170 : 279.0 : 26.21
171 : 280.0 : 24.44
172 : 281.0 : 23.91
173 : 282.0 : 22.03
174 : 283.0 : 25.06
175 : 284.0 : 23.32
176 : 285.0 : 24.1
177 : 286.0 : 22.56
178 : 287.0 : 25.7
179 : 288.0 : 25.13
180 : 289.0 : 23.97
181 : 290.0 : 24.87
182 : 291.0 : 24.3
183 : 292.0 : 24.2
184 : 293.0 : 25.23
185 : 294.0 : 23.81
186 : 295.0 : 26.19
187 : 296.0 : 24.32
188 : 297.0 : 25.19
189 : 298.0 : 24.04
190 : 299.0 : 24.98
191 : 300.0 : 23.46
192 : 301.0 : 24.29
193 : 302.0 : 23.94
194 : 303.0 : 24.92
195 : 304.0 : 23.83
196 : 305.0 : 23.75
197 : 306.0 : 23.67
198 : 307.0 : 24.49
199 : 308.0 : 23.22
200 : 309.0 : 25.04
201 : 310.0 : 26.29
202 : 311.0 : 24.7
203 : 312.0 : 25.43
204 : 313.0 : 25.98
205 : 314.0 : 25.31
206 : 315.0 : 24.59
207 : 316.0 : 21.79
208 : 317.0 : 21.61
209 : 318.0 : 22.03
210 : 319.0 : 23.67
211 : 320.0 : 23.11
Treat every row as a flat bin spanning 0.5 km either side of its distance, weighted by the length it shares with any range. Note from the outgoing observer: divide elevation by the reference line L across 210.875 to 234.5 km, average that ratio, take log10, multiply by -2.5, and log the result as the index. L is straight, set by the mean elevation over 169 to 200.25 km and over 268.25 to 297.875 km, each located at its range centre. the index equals 0.29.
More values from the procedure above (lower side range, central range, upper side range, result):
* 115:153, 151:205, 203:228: -0.06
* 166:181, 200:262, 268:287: 0.20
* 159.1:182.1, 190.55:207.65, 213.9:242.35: 0.16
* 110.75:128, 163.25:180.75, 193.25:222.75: -0.16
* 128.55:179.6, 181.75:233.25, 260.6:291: 0.32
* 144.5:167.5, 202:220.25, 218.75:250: 0.35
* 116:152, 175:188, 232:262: 0.10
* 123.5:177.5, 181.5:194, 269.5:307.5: 0.15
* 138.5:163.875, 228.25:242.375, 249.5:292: 0.12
